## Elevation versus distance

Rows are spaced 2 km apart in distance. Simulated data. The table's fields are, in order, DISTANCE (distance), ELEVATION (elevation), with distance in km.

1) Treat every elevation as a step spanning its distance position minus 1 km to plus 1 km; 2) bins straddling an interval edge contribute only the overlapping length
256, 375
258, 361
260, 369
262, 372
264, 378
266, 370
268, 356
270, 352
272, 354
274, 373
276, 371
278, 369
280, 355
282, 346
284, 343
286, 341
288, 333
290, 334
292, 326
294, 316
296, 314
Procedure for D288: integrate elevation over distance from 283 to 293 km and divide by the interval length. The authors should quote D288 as 335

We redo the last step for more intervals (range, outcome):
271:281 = 364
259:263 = 370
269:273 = 353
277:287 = 351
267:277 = 361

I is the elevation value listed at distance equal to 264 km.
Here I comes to 378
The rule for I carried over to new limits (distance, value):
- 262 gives 372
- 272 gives 354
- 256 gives 375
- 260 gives 369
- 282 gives 346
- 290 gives 334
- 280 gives 355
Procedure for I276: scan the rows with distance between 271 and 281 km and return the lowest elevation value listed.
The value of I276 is 354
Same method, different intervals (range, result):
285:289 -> 333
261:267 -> 370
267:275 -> 352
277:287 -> 341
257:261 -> 361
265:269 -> 356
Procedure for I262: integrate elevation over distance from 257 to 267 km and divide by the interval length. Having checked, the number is 370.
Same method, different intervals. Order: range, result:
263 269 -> 368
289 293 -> 330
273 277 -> 372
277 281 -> 362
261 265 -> 375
